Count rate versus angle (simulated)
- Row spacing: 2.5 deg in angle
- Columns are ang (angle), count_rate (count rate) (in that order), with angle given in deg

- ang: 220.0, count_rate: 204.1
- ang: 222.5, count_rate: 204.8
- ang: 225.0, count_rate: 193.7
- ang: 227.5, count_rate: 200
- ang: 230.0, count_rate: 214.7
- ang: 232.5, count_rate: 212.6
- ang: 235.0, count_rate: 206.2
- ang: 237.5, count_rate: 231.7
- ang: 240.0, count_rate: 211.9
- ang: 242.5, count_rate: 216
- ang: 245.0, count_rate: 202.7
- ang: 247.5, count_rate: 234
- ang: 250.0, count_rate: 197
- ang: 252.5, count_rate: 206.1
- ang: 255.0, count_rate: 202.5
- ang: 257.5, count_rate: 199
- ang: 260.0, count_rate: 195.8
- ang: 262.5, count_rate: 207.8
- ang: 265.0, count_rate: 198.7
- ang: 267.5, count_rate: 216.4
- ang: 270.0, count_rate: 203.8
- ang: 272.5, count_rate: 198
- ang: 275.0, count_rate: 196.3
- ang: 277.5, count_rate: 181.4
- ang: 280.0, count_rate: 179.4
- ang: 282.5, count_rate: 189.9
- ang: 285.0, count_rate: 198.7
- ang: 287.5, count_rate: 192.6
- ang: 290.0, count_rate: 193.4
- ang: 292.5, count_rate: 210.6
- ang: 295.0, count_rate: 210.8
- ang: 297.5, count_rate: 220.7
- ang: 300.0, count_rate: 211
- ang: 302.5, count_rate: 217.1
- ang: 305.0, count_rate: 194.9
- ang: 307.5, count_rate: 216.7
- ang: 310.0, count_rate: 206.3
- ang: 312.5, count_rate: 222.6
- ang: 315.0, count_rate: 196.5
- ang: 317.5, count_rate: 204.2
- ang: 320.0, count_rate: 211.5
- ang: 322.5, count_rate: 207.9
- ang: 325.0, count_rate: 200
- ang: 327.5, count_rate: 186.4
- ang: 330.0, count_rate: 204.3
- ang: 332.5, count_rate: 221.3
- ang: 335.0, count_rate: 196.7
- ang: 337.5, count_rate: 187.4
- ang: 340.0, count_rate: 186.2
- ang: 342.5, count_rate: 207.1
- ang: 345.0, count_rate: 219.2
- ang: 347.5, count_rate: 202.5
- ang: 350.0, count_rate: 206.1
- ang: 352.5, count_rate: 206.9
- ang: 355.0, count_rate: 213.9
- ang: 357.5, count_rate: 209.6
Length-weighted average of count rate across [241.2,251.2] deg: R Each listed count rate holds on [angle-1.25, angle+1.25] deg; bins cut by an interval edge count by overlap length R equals 212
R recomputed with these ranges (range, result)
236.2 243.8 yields 220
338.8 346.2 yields 204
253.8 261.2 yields 199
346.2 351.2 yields 204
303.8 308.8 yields 206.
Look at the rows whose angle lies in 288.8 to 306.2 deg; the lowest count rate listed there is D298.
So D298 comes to 193.4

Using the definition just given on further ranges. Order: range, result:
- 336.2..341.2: 186.2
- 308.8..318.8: 196.5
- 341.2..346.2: 207.1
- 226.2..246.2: 200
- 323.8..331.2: 186.4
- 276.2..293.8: 179.4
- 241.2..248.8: 202.7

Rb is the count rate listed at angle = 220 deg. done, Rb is 204.1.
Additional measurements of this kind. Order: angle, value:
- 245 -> 202.7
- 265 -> 198.7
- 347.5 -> 202.5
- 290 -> 193.4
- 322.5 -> 207.9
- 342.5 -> 207.1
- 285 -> 198.7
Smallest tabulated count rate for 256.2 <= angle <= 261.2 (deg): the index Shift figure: 195.8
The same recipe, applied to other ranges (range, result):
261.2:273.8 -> 198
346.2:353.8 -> 202.5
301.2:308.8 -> 194.9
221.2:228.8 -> 193.7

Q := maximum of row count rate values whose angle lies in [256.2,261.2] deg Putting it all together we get 199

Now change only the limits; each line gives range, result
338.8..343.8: 207.1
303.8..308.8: 216.7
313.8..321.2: 211.5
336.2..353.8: 219.2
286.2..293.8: 210.6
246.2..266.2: 234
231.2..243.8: 231.7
